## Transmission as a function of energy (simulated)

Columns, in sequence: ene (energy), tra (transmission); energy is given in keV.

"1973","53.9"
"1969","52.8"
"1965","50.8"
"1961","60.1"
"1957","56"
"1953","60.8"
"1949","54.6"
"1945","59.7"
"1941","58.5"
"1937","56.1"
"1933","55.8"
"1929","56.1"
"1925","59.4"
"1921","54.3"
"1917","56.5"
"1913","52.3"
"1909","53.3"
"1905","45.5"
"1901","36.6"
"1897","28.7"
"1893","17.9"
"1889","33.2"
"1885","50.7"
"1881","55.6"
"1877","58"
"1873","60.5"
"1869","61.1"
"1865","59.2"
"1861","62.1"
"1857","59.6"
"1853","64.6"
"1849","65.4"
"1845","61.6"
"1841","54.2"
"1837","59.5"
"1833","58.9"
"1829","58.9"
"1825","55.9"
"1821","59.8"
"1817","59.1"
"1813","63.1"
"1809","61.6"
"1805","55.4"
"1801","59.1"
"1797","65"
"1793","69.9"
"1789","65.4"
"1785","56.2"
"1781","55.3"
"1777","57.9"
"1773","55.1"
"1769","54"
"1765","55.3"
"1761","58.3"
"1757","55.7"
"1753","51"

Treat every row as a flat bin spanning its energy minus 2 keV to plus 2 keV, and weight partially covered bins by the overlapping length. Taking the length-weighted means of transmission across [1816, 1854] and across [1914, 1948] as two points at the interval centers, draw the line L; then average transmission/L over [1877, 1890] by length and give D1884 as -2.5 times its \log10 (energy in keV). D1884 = 0.18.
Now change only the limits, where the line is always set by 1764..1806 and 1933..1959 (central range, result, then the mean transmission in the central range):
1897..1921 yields 0.21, 47.6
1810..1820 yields -0.04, 61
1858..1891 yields 0.06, 55.2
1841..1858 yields -0.06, 62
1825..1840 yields 0.01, 58.3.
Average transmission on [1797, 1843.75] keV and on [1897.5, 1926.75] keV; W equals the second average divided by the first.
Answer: 0.85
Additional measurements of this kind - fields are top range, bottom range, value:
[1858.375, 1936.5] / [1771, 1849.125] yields 0.85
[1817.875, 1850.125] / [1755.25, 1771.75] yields 1.06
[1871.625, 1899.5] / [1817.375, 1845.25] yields 0.74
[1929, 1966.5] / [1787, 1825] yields 0.92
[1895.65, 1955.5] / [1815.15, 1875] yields 0.88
